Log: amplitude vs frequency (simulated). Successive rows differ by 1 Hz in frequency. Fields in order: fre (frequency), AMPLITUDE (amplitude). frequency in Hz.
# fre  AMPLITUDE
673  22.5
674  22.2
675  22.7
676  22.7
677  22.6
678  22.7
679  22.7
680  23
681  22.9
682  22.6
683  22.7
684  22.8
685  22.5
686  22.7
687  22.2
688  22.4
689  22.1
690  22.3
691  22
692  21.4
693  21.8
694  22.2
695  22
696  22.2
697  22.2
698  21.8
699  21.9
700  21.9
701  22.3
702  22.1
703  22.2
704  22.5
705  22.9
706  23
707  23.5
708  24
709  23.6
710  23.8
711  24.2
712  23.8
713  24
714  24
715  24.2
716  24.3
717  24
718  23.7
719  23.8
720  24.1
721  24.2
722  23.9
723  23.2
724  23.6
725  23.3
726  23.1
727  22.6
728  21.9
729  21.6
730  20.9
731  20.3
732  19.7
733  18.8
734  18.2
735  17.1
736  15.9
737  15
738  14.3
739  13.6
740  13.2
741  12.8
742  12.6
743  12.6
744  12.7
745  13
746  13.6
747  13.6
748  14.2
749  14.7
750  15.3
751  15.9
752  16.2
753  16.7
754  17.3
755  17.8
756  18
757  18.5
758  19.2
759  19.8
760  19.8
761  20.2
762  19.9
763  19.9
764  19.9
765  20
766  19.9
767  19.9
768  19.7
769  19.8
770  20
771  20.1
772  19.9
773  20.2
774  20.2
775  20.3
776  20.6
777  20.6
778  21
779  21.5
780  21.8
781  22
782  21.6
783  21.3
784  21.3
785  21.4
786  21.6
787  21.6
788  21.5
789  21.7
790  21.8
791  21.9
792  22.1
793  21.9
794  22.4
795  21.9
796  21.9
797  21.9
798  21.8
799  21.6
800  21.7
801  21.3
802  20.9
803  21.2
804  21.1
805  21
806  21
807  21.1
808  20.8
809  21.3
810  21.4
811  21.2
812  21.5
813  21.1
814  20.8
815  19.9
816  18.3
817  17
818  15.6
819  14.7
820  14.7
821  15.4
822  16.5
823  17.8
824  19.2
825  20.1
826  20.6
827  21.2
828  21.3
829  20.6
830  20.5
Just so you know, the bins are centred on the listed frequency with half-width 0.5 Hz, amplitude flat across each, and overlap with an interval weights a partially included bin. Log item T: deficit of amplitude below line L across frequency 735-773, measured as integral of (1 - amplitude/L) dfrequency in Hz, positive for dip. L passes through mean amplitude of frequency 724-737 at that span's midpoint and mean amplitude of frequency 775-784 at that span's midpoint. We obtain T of 6.9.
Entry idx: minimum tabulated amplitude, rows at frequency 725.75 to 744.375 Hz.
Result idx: 12.6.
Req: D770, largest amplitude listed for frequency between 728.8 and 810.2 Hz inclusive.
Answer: 22.4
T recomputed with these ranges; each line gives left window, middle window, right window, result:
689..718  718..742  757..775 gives 2.15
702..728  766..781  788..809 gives 1.15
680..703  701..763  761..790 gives 5.47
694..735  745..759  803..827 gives 3.35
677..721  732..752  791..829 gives 6.49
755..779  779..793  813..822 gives -2.06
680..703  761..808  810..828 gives -3.27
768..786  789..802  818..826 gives -1.72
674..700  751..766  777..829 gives 1.76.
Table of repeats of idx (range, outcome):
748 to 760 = 14.2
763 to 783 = 19.7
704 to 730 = 20.9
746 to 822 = 13.6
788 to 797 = 21.5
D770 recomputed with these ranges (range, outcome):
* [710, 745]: 24.3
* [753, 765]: 20.2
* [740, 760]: 19.8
